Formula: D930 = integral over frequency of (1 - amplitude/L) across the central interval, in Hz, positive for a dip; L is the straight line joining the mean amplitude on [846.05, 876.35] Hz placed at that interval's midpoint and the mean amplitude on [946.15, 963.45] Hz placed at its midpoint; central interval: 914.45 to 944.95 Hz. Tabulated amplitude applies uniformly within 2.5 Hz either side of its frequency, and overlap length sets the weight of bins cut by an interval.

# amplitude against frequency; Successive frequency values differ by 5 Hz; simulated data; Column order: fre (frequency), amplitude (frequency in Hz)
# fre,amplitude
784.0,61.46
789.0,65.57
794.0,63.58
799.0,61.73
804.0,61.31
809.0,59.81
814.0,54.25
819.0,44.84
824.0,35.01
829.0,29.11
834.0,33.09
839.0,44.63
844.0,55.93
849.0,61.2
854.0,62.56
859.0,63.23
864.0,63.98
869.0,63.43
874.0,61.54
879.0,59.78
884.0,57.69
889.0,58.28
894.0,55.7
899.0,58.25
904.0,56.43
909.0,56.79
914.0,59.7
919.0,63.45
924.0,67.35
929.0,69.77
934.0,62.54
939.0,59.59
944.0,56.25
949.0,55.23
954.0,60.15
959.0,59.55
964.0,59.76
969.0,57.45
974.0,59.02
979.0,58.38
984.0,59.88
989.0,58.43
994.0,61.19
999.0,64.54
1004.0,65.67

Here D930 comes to -1.9 Hz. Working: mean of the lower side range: 62.6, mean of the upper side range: 58.4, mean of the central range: 63.3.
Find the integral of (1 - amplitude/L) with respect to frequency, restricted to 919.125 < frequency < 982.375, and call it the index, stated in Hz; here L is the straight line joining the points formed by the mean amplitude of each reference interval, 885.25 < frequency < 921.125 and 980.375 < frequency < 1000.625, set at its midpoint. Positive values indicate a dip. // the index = -1.0 Hz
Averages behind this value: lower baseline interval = 58.3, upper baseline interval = 60.7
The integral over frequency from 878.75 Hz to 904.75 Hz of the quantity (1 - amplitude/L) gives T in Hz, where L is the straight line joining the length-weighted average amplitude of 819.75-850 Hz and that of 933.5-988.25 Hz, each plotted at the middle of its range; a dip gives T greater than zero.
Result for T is -4.1 Hz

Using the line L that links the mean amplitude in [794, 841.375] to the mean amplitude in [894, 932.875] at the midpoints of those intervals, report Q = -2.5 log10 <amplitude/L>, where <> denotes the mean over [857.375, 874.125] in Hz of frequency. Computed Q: -0.16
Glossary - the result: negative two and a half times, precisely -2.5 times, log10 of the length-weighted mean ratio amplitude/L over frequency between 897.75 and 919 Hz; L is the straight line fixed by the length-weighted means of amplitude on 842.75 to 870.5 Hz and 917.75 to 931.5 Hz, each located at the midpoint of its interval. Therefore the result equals 0.13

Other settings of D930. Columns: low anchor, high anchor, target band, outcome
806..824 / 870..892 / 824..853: 5.0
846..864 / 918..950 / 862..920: 2.7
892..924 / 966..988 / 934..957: 0.2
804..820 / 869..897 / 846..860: -1.1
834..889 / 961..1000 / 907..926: -1.0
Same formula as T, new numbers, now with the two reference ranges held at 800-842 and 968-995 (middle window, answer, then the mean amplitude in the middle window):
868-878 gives -2.3 Hz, 61.9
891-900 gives -0.8 Hz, 56.8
